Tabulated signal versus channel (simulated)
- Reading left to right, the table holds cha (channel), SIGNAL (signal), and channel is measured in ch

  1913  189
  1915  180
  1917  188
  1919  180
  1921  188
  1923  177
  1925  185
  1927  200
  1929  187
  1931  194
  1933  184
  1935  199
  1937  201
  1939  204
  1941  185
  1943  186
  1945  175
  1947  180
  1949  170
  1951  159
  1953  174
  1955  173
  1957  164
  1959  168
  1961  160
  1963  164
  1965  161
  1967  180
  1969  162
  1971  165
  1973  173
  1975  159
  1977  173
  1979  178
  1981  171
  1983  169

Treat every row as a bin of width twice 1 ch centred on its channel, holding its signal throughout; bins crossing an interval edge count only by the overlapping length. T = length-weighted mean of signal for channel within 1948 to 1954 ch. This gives 168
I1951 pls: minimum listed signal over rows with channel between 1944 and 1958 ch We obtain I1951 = 159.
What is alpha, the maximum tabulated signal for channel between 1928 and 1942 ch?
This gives 204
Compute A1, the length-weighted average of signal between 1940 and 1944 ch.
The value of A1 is 186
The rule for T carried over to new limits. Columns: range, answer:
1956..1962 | 164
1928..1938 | 193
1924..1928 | 192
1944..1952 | 171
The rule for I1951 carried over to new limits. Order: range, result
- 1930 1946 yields 175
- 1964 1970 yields 161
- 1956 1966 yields 160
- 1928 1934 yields 184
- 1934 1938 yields 199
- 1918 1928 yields 177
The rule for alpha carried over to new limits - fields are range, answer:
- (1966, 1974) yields 180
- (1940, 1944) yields 186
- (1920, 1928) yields 200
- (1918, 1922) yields 188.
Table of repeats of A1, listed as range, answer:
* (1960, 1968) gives 166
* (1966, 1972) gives 169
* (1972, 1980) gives 171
